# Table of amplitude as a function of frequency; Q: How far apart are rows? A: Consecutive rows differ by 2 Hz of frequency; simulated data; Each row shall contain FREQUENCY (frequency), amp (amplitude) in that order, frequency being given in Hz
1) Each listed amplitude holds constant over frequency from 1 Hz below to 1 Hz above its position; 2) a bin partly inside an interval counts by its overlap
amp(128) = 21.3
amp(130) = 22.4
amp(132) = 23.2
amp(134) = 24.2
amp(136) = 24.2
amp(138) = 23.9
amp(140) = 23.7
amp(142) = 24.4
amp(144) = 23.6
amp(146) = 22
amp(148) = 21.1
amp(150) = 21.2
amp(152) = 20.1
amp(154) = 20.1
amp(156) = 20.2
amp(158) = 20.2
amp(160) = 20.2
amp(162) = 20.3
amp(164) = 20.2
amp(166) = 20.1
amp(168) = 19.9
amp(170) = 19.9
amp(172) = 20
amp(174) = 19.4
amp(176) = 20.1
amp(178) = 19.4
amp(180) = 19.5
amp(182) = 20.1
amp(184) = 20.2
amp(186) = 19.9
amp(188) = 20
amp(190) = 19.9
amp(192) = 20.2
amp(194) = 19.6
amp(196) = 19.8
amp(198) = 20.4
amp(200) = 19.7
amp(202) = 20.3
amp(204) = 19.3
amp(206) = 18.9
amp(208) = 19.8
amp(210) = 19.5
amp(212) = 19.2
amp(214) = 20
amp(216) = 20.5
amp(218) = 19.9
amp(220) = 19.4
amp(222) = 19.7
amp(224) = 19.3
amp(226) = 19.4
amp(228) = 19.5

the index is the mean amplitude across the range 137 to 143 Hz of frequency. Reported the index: 24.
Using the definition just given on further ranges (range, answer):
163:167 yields 20.1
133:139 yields 24.1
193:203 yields 20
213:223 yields 19.9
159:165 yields 20.2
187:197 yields 19.9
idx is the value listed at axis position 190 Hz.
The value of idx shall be 19.9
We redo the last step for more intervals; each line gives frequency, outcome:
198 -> 20.4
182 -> 20.1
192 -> 20.2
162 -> 20.3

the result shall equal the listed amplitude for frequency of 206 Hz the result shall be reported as 18.9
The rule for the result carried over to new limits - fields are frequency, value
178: 19.4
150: 21.2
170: 19.9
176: 20.1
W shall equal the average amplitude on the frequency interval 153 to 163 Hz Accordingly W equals 20.2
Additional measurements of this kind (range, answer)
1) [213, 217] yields 20.2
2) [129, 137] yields 23.5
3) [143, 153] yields 21.6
